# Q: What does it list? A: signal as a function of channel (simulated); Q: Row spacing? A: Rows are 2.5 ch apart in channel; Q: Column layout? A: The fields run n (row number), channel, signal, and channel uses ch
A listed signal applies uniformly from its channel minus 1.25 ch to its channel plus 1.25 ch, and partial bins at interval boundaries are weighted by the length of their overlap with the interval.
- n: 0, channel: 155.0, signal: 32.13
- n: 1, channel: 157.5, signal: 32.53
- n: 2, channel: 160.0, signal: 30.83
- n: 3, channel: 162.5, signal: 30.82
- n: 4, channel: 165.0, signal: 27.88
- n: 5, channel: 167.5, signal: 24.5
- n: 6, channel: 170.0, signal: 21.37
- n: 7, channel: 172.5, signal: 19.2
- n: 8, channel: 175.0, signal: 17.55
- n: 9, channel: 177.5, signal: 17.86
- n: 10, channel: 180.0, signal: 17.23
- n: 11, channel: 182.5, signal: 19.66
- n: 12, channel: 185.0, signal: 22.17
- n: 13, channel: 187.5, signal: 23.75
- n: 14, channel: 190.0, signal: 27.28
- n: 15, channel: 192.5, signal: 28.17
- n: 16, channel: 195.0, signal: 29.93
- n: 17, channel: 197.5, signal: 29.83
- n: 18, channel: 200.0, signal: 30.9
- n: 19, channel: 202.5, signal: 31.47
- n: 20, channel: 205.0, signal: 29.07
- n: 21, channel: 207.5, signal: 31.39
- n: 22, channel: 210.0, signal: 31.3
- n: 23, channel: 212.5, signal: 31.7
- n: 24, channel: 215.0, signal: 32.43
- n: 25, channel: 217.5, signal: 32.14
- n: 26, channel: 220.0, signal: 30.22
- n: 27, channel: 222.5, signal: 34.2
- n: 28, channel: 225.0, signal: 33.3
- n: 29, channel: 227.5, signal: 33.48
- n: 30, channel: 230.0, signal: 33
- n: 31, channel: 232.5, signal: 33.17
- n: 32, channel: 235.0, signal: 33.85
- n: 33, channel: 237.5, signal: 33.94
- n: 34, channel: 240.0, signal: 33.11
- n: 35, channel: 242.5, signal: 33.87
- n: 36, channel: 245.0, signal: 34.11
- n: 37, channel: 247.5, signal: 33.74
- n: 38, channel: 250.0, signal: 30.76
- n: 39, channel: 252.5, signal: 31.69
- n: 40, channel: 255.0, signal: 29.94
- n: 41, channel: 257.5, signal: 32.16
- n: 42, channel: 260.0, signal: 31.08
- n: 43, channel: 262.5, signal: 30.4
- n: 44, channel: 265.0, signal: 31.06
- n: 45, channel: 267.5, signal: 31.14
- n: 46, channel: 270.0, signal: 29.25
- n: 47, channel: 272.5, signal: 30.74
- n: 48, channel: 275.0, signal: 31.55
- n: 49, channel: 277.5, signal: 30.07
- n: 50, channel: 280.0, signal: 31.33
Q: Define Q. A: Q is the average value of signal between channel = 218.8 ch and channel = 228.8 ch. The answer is 32.8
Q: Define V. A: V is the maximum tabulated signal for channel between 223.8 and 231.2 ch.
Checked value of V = 33.48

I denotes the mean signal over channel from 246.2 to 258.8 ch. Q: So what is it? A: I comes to 31.7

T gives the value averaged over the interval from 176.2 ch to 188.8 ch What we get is 20.2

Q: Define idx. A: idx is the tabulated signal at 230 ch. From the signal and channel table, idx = 33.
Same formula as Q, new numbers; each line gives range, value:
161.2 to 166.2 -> 29.4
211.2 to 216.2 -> 32.1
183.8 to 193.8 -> 25.4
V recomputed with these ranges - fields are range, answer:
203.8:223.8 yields 34.2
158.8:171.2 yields 30.83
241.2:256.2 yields 34.11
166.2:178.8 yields 24.5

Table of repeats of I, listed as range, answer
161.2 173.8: 24.7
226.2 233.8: 33.2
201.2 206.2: 30.3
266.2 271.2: 30.2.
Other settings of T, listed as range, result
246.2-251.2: 32.3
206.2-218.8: 31.8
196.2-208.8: 30.5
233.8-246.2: 33.8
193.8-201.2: 30.2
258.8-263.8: 30.7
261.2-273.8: 30.5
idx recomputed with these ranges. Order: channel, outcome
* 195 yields 29.93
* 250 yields 30.76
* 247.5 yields 33.74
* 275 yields 31.55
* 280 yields 31.33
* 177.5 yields 17.86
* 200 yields 30.9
